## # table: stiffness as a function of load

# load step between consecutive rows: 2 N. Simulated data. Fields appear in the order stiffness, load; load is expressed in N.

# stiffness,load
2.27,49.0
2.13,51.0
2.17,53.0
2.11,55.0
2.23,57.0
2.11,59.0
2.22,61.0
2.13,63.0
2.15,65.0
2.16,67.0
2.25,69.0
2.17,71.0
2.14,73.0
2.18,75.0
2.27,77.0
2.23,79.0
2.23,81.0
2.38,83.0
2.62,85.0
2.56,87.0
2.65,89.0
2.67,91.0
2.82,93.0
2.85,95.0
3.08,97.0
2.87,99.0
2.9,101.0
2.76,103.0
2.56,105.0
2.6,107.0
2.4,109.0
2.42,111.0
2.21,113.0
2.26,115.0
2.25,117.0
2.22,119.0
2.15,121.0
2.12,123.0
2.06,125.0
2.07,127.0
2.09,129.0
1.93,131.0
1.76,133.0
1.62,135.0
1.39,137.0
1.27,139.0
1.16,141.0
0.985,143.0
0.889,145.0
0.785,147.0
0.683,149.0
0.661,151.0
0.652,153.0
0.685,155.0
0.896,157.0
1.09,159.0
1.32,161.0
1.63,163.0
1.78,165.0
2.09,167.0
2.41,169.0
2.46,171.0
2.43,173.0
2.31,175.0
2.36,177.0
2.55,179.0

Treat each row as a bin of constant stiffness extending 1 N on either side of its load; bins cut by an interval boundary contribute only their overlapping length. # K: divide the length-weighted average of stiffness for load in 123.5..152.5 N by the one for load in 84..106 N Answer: 0.50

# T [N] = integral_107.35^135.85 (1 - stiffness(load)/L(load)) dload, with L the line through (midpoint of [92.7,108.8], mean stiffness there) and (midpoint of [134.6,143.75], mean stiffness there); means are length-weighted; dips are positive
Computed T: -2.69 N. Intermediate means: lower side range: 2.78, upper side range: 1.27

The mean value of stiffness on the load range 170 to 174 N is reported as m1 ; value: 2.45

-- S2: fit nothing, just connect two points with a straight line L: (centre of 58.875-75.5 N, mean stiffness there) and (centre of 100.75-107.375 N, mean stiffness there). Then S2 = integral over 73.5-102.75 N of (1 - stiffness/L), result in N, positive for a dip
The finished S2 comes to -1.38 N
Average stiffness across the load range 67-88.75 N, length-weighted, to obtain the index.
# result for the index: 2.31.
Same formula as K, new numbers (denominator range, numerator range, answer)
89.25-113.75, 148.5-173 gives 0.53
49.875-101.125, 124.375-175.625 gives 0.63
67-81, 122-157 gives 0.60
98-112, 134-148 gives 0.44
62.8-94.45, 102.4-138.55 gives 0.91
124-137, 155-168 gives 0.75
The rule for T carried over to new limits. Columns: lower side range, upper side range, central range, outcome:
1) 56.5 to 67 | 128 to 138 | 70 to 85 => -1.32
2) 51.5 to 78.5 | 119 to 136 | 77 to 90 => -1.91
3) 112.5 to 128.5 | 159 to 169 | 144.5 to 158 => 8.05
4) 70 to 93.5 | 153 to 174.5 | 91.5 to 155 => 4.12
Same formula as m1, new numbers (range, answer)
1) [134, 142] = 1.36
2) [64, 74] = 2.17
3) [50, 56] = 2.14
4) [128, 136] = 1.85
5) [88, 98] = 2.81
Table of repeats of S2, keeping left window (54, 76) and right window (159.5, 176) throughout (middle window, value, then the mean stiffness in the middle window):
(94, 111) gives -4.95 N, 2.73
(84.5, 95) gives -2.71 N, 2.68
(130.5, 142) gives 3.14 N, 1.5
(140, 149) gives 4.96 N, 0.925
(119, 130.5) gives -0.09 N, 2.1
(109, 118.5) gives -0.88 N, 2.29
